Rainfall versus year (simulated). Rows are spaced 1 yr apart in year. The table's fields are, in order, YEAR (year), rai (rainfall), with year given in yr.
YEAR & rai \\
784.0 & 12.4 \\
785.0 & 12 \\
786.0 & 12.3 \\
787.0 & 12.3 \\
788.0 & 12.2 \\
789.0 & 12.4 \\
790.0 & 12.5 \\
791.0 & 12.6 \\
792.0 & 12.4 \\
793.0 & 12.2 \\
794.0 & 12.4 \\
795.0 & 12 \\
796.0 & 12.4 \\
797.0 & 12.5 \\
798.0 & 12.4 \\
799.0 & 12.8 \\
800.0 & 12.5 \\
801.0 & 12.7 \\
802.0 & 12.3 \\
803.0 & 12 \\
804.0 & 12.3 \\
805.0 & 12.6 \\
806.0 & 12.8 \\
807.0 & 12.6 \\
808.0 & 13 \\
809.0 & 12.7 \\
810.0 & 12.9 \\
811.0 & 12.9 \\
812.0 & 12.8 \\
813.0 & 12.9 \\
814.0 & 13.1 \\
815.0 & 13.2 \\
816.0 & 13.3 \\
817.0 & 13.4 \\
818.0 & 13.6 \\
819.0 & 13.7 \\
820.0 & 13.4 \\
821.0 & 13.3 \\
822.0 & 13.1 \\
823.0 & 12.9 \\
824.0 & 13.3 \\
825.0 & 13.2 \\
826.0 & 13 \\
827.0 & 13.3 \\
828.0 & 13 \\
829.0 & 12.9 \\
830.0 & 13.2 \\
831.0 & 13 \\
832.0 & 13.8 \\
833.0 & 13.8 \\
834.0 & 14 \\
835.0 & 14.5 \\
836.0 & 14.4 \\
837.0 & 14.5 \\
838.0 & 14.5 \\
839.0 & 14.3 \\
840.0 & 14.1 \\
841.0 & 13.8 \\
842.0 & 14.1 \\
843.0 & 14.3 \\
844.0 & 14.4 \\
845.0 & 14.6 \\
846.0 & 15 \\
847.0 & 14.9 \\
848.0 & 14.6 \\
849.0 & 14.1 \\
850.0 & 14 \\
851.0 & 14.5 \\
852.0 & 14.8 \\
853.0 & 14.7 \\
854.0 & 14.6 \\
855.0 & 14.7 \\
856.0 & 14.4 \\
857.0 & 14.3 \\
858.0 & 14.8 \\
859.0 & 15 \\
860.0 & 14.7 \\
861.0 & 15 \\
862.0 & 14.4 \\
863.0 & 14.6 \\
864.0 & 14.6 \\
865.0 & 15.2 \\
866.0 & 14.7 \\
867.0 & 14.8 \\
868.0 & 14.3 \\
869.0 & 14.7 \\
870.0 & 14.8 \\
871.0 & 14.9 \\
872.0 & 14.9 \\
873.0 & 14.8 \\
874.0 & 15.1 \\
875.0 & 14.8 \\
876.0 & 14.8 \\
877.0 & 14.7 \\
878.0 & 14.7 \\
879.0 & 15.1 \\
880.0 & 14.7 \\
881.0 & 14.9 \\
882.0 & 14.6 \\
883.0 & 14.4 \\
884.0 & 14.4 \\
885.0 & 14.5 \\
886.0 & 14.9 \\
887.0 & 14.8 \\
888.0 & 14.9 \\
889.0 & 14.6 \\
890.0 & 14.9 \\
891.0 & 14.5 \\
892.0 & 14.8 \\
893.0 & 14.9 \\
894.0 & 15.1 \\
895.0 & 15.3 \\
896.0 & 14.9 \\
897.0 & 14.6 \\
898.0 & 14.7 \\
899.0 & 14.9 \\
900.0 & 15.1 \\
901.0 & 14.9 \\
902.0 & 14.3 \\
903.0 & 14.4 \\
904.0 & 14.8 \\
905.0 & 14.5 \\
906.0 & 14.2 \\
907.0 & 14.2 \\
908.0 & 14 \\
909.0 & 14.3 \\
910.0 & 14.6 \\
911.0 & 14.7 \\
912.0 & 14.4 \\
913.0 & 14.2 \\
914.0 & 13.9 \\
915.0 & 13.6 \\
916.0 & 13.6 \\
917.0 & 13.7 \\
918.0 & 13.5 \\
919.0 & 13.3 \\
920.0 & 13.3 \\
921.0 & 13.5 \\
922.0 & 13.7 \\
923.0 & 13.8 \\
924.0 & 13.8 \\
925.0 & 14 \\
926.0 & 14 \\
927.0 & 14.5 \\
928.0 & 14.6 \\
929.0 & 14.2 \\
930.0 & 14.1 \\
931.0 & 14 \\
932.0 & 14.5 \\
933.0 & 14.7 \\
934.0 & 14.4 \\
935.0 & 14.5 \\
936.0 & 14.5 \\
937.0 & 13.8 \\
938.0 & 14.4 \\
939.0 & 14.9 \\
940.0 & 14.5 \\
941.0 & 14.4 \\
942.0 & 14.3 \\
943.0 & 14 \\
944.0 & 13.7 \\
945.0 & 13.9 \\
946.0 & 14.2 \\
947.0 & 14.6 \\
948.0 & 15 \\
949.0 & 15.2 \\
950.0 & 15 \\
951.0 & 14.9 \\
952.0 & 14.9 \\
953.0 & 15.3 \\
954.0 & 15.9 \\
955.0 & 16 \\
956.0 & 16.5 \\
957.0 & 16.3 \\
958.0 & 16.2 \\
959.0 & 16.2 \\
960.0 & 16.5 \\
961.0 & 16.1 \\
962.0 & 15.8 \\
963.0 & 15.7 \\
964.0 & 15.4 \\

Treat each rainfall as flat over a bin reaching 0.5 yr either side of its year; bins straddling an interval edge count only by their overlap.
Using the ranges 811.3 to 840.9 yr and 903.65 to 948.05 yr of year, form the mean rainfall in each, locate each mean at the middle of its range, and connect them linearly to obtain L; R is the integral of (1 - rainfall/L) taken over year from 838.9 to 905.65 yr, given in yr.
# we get -4.21 yr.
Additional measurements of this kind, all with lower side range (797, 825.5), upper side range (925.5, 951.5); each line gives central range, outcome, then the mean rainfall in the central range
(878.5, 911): -1.8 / 14.7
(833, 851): -1.5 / 14.3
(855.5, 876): -1.8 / 14.7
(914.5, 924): 0.4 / 13.6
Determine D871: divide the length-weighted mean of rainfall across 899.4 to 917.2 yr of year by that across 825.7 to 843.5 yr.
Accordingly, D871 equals 1.04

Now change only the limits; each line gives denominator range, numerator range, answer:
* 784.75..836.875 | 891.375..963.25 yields 1.13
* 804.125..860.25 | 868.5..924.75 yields 1.05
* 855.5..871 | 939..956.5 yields 1.01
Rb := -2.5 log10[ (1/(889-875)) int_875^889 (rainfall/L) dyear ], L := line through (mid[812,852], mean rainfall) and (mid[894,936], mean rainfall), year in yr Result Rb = -0.049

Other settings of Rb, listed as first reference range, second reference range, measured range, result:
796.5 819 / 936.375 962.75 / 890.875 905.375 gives -0.039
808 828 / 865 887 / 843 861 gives -0.039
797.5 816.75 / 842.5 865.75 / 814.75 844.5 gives -0.001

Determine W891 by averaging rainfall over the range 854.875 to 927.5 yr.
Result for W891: 14.5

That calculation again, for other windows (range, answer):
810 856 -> 13.8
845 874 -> 14.7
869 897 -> 14.8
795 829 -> 12.9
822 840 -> 13.6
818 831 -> 13.2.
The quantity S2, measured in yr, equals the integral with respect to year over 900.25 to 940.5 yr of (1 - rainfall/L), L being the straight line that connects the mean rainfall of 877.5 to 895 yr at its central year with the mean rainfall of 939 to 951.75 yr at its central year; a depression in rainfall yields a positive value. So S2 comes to 1.2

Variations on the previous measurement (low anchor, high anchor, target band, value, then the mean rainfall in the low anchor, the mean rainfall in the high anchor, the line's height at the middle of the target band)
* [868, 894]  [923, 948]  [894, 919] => 0.3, 14.8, 14.3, 14.5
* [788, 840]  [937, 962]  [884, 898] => -0.6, 13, 15.1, 14.2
